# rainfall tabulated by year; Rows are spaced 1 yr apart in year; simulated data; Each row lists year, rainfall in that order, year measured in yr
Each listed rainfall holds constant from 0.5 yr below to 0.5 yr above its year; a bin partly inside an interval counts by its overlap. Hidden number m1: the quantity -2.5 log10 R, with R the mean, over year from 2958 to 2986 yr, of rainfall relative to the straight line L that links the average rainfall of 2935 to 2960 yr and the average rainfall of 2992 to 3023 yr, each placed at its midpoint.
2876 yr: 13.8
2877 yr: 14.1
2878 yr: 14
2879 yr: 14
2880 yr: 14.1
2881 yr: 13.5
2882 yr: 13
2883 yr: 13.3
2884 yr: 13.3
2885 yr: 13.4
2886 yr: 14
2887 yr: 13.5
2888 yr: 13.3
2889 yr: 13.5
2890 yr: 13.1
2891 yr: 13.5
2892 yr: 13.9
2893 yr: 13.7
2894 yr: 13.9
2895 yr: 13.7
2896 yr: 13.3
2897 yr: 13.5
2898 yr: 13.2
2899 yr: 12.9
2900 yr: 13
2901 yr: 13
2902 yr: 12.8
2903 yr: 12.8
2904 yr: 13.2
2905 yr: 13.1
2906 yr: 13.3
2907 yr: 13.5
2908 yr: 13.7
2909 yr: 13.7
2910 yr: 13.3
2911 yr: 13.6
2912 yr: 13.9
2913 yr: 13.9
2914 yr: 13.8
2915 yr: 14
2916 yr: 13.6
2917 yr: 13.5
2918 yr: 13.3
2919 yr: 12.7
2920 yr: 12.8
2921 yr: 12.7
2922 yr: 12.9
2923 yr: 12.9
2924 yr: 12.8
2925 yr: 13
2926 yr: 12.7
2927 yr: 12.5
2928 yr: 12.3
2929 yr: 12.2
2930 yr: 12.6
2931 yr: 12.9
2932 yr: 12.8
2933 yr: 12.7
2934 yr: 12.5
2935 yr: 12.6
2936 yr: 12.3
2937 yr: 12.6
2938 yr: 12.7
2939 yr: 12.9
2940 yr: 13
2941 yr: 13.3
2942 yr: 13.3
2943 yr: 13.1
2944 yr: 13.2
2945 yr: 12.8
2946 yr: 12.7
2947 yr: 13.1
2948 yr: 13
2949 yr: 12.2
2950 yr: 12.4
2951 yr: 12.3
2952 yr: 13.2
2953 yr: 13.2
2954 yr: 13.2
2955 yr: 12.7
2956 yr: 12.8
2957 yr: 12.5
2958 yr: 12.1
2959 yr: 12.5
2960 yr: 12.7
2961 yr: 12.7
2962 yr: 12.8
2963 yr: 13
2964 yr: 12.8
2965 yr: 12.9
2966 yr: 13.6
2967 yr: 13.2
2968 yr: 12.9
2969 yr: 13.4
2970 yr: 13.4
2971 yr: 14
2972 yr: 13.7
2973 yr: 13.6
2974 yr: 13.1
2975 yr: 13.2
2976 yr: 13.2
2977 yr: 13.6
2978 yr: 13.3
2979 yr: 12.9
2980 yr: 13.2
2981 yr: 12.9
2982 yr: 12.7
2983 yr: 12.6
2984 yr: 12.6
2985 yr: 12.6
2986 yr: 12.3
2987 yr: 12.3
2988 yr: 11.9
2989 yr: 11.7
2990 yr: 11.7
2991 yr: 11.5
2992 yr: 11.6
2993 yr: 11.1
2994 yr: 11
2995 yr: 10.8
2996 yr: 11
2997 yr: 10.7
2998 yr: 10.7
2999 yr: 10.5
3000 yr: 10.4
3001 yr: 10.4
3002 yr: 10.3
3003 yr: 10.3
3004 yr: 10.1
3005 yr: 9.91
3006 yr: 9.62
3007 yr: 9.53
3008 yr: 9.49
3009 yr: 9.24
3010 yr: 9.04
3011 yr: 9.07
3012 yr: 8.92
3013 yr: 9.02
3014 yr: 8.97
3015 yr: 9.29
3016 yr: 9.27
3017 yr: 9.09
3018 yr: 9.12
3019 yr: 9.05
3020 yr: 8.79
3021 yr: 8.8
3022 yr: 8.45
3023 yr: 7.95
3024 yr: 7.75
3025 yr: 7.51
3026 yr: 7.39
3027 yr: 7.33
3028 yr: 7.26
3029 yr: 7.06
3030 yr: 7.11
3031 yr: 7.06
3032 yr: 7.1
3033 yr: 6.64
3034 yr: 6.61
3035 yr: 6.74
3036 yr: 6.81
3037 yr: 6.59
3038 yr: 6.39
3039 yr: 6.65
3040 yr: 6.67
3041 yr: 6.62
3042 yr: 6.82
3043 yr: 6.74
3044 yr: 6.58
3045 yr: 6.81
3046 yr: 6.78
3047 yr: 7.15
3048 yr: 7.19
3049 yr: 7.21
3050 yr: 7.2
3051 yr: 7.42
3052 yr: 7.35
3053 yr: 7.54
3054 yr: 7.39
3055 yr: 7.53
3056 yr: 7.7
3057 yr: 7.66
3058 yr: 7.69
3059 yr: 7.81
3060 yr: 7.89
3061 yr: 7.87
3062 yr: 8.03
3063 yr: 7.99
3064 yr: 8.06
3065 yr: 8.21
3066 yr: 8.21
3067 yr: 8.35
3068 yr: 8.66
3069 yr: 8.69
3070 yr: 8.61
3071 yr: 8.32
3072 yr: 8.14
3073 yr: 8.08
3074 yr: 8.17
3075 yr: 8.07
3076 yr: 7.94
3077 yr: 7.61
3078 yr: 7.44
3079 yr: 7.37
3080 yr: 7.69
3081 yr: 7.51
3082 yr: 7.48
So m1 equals -0.13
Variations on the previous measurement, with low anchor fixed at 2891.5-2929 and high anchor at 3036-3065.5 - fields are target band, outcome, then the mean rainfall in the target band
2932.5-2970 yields -0.122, 12.8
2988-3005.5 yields -0.134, 10.8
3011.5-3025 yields -0.011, 8.76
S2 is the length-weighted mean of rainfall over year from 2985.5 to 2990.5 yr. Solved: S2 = 12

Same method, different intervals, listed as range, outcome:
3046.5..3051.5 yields 7.23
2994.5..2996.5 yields 10.9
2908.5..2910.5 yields 13.5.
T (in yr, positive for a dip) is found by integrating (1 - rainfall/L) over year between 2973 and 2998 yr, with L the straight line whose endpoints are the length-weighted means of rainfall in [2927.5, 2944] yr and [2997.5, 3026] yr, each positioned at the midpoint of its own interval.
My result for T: -4.1 yr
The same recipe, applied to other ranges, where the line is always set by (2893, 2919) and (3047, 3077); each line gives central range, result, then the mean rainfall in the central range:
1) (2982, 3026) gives -0.7 yr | 10.1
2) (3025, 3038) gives 2.9 yr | 6.97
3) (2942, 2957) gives -1.2 yr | 12.9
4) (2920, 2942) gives -0.4 yr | 12.7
